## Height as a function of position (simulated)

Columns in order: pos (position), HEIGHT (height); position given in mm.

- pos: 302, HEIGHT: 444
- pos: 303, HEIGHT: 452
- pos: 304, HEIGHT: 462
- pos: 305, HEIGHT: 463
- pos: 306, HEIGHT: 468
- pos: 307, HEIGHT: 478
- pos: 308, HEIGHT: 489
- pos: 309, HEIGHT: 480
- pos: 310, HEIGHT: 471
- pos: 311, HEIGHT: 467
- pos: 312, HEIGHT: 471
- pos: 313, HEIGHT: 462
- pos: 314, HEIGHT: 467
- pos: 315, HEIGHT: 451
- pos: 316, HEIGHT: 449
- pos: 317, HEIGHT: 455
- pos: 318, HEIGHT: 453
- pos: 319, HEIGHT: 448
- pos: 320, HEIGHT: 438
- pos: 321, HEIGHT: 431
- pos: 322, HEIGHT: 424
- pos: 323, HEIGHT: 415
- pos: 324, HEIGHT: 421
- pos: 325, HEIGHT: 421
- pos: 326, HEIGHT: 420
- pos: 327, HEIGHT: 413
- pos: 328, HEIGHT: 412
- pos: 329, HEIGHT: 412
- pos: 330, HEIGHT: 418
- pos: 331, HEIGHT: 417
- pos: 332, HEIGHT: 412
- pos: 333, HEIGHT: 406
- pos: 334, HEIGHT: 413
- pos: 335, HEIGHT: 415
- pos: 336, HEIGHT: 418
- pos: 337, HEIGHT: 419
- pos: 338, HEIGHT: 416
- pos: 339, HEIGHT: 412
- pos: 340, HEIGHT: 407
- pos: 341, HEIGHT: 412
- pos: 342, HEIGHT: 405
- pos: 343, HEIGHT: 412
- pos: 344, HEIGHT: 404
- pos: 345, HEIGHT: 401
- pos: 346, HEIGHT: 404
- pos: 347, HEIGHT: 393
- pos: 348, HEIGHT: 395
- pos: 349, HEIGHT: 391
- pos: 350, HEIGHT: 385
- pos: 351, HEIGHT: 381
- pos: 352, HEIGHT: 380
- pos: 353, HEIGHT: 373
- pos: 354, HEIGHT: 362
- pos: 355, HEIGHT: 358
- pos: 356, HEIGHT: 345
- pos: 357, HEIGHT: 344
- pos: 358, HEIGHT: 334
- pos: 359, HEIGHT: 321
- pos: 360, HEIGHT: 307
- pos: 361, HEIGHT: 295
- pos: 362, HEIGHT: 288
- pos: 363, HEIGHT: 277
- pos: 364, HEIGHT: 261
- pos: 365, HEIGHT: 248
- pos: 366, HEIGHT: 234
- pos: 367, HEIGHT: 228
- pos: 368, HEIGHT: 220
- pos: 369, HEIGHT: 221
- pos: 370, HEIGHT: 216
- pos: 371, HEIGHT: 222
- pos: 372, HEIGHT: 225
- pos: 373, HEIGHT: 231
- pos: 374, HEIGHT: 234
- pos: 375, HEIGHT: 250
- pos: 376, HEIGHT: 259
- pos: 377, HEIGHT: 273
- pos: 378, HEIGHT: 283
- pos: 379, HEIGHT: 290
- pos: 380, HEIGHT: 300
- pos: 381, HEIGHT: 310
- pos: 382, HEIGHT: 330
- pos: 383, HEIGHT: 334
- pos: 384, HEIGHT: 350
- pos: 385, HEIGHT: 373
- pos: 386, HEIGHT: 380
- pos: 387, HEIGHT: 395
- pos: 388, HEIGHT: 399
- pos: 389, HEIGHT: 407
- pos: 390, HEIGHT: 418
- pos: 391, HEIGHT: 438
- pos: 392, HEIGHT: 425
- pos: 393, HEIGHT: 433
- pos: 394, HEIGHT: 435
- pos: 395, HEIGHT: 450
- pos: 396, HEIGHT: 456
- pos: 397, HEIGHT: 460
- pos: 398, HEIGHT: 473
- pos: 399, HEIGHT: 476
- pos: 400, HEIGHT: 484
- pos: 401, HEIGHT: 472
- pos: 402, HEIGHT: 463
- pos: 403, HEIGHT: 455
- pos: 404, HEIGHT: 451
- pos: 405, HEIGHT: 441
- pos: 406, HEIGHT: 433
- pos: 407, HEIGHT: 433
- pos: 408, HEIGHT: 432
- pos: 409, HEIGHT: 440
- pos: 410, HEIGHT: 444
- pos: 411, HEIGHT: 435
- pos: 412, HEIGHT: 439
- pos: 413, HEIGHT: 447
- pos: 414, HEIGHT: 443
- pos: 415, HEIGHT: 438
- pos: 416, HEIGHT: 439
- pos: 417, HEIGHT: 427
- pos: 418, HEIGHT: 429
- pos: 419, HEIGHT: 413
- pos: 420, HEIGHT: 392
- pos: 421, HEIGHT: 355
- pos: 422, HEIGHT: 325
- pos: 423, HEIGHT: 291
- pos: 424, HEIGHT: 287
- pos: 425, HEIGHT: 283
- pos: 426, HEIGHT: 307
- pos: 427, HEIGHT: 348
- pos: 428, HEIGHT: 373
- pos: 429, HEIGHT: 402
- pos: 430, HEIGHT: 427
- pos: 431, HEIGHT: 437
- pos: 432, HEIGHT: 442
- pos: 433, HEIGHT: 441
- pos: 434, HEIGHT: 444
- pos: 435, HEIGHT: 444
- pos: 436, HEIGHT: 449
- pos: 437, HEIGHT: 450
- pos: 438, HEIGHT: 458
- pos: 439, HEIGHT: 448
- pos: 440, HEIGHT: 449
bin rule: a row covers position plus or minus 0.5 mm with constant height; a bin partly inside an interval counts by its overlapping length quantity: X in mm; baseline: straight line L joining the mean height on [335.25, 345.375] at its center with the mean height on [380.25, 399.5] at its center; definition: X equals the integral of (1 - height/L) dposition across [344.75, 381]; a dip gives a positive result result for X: 9.4 mm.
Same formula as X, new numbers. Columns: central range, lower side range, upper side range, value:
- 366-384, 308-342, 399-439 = 6.87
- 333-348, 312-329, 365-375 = -2.44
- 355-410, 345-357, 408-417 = 8.04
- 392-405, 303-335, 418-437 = -1.87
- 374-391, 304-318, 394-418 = 4.44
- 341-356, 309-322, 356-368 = -2.42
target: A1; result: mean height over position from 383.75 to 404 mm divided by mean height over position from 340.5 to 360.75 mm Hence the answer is 1.16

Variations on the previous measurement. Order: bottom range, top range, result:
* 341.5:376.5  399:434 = 1.31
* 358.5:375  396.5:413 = 1.79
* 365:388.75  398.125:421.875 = 1.53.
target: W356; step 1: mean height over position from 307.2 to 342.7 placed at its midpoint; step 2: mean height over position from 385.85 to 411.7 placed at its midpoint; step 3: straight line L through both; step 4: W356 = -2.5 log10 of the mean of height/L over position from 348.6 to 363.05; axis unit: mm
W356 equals 0.26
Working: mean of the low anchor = 433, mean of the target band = 344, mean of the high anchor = 440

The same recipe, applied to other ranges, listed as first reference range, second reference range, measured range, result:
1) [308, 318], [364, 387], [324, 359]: -0.05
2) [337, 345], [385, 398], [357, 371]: 0.48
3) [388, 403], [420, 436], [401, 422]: -0.05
